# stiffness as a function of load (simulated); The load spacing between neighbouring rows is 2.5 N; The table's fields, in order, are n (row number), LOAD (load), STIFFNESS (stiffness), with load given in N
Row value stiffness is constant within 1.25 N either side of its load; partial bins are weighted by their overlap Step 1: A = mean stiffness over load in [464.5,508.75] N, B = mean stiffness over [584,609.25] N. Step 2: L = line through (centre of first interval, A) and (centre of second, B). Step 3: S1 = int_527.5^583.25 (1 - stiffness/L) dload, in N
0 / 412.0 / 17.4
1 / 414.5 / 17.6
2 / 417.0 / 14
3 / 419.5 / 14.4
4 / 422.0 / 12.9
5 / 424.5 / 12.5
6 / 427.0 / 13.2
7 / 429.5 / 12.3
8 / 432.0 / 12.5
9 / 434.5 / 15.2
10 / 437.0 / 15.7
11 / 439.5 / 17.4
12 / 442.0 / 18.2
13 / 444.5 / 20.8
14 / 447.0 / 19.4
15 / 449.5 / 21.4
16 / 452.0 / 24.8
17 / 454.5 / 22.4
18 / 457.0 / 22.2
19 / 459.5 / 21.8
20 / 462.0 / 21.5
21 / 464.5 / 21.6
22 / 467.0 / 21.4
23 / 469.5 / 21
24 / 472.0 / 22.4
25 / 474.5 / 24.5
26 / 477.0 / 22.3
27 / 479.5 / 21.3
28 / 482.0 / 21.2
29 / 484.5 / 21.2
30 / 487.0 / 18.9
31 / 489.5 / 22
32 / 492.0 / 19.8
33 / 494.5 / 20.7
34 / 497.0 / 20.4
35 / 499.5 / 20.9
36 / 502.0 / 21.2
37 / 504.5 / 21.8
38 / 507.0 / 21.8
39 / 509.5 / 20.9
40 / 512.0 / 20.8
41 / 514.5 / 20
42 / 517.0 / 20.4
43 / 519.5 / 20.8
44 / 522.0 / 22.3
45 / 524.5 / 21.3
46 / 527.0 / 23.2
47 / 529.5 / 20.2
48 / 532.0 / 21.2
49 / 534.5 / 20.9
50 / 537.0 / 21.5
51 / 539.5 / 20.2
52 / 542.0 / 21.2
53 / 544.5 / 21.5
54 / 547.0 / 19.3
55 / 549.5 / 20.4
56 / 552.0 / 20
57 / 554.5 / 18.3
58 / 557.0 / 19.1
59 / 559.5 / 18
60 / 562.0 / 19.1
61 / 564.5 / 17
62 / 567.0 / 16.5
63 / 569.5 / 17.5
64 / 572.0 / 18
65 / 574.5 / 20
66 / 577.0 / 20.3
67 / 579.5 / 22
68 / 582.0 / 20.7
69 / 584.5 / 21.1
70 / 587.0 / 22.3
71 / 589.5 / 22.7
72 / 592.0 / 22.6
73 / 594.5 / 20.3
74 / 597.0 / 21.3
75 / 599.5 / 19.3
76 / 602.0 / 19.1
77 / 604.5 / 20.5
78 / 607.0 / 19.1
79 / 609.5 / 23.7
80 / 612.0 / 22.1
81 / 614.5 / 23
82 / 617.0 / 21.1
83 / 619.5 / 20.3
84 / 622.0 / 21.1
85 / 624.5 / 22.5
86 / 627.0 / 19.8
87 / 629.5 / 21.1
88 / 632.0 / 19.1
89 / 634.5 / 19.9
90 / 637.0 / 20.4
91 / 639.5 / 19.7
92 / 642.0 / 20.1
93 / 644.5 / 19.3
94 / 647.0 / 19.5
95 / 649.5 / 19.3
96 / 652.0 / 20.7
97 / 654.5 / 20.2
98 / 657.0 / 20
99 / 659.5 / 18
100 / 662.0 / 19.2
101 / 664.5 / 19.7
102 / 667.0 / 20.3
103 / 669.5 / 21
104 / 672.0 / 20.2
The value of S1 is 3.6 N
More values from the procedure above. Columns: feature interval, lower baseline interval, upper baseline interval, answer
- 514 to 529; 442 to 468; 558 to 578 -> -1.31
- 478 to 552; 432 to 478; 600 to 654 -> -1.42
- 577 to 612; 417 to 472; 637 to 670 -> -3.27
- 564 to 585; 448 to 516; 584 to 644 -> 1.82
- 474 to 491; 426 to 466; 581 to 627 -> -1.84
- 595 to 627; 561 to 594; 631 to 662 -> -1.91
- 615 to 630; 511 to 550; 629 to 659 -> -0.75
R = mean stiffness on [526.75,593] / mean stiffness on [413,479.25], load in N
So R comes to 1.08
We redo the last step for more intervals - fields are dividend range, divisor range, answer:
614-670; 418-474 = 1.09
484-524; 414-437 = 1.51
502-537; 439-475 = 0.99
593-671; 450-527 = 0.95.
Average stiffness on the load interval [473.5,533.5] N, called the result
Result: 21.2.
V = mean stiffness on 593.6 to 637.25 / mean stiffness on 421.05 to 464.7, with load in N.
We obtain 1.15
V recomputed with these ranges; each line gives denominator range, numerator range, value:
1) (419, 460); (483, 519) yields 1.19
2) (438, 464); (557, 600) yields 0.95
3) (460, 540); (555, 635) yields 0.96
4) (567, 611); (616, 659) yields 0.98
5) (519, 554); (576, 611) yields 1.01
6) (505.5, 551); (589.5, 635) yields 1.00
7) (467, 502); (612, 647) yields 0.97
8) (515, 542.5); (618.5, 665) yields 0.94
